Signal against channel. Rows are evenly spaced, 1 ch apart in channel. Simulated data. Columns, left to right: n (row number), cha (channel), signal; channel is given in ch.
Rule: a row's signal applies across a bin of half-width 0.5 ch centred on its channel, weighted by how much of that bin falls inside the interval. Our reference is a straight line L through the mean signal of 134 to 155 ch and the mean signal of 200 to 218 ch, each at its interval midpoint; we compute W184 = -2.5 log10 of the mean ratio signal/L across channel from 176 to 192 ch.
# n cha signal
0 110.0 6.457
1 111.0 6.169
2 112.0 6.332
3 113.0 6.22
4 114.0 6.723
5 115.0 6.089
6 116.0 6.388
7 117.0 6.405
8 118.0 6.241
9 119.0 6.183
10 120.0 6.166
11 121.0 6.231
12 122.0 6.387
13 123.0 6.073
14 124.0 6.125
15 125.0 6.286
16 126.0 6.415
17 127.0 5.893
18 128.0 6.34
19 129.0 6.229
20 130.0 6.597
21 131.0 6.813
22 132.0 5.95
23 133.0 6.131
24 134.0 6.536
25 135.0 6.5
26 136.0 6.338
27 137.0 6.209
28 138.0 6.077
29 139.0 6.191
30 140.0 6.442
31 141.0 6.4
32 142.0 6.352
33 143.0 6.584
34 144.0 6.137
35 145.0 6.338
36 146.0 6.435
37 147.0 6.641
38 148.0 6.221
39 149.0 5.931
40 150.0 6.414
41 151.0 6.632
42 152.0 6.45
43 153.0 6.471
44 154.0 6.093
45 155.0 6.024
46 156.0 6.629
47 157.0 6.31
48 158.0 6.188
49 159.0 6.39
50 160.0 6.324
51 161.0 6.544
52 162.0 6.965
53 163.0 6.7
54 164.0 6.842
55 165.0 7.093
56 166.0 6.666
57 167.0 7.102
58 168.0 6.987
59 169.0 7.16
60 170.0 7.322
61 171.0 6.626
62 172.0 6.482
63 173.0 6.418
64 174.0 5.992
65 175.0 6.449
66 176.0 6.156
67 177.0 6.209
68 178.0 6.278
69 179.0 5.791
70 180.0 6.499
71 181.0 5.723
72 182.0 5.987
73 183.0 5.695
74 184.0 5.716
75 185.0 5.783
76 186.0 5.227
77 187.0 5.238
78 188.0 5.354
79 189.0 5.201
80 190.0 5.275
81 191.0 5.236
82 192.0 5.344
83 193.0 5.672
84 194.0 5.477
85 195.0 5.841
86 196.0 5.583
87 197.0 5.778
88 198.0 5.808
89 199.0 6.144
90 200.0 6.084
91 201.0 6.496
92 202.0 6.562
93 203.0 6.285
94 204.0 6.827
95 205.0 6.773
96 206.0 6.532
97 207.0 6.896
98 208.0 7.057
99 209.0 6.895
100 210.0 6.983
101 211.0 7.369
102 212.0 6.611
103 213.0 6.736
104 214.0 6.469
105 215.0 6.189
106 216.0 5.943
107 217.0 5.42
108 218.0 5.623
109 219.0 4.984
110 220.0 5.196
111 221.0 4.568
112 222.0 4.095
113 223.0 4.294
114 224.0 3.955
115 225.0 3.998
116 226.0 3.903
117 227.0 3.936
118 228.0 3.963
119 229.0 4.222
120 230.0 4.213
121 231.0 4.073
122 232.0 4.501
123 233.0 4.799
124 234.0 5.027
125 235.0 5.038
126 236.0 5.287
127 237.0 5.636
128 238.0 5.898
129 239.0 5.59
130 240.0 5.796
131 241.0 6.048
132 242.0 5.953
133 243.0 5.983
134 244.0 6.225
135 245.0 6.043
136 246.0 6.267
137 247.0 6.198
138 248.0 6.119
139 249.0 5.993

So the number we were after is 0.14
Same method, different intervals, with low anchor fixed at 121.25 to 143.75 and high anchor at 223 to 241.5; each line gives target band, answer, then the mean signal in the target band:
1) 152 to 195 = -0.09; 6.18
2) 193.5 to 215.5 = -0.23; 6.43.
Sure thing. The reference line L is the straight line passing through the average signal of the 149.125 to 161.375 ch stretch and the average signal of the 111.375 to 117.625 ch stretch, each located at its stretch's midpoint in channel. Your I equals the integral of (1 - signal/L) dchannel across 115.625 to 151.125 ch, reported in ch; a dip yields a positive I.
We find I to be 0.3 ch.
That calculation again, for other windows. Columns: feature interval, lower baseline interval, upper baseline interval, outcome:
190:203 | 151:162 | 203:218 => 1.4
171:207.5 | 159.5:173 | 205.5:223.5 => 2.5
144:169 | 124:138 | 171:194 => -1.9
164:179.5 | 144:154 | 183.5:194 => -2.0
